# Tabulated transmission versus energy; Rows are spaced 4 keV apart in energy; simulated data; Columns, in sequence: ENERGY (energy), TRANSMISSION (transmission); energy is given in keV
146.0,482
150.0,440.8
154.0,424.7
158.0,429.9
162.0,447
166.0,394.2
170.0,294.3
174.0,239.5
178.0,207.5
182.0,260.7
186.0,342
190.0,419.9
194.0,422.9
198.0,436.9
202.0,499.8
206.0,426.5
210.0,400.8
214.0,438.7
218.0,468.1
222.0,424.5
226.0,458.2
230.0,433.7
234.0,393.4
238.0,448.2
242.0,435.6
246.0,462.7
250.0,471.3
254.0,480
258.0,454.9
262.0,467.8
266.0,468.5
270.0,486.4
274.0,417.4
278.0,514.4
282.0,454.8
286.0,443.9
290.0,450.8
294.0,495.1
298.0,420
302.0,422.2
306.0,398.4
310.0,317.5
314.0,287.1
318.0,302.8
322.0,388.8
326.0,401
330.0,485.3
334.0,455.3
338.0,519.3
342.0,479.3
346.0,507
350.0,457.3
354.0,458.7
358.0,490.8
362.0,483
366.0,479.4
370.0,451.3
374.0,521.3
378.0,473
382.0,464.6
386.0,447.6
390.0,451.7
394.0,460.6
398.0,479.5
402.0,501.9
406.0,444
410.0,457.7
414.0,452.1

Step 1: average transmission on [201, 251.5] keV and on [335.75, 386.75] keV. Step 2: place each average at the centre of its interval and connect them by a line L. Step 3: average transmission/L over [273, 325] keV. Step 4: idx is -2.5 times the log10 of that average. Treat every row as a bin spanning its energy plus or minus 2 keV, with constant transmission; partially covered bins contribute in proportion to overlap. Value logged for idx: 0.13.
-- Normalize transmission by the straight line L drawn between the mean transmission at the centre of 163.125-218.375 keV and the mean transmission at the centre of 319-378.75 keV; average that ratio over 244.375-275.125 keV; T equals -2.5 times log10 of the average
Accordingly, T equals -0.13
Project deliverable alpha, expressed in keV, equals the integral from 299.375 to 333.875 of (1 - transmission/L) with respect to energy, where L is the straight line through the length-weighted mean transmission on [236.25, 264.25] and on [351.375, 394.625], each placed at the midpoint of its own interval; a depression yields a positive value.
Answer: 6.3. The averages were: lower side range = 460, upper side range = 471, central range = 381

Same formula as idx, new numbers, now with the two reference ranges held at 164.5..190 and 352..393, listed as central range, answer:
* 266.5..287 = -0.20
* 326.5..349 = -0.10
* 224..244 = -0.24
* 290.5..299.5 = -0.14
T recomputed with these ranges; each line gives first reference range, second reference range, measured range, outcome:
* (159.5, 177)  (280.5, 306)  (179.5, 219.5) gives -0.12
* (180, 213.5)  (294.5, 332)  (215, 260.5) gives -0.13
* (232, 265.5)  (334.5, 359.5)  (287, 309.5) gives 0.09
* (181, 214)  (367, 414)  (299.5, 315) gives 0.21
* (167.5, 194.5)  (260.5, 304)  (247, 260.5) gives -0.13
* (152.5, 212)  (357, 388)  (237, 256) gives -0.13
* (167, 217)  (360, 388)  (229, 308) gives -0.10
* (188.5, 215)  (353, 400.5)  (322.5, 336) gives 0.05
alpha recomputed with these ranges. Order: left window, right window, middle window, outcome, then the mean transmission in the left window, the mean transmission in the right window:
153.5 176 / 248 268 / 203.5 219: -0.56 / 368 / 468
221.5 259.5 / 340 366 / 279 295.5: -0.10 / 447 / 479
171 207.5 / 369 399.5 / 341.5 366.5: -1.52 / 359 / 469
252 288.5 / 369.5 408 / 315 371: 2.04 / 465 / 470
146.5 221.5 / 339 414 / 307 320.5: 4.03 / 391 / 473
